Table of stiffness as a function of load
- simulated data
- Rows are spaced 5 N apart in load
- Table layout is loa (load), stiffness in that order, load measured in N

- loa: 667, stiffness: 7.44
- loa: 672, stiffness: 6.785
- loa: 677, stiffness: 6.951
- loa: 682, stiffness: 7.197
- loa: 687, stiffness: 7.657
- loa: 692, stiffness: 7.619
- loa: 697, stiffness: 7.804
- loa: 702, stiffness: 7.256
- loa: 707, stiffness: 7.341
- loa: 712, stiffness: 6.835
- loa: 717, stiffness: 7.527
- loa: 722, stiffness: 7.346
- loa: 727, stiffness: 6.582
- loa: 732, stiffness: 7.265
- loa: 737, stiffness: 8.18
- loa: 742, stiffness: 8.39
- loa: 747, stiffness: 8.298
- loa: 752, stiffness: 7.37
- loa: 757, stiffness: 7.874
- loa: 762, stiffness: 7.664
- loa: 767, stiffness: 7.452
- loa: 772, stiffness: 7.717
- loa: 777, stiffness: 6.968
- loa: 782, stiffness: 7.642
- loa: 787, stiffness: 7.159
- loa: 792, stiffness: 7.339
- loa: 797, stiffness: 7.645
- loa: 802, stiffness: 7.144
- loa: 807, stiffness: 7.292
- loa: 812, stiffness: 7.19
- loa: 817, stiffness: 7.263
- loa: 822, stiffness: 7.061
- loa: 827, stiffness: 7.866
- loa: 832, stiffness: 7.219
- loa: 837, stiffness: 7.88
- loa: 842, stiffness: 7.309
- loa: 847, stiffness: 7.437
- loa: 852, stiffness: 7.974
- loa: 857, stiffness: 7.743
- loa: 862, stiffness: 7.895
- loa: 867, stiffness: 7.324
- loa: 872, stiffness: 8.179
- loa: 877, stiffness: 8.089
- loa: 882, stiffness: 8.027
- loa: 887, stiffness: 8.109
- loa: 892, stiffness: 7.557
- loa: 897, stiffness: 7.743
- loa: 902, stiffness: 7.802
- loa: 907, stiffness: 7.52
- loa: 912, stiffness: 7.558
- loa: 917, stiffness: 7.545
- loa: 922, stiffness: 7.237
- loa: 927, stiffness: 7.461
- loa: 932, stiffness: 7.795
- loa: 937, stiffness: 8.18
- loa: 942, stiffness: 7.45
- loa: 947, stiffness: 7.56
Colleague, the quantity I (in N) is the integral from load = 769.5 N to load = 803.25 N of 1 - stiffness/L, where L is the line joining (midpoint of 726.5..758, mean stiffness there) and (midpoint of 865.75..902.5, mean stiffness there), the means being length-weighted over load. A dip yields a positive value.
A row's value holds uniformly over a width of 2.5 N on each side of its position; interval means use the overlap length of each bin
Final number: 1.8 N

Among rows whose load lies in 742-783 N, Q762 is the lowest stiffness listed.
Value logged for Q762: 6.968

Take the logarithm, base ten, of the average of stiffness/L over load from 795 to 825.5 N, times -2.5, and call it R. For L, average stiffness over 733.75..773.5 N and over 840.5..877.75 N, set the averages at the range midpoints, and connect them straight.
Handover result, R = 0.07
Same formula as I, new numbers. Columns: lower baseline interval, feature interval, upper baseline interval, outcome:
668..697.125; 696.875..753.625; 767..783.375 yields -1.1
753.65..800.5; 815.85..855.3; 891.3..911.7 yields 0.3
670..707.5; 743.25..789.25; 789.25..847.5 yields -1.5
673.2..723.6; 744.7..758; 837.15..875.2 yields -0.7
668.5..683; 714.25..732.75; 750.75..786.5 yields 0.2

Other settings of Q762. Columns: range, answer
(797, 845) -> 7.061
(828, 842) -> 7.219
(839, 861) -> 7.309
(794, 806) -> 7.144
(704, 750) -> 6.582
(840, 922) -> 7.237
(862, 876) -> 7.324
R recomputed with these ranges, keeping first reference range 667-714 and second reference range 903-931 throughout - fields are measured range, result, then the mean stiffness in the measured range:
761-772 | -0.032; 7.58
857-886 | -0.063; 7.9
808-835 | 0.012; 7.33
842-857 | -0.030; 7.65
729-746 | -0.086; 7.94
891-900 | -0.028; 7.67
